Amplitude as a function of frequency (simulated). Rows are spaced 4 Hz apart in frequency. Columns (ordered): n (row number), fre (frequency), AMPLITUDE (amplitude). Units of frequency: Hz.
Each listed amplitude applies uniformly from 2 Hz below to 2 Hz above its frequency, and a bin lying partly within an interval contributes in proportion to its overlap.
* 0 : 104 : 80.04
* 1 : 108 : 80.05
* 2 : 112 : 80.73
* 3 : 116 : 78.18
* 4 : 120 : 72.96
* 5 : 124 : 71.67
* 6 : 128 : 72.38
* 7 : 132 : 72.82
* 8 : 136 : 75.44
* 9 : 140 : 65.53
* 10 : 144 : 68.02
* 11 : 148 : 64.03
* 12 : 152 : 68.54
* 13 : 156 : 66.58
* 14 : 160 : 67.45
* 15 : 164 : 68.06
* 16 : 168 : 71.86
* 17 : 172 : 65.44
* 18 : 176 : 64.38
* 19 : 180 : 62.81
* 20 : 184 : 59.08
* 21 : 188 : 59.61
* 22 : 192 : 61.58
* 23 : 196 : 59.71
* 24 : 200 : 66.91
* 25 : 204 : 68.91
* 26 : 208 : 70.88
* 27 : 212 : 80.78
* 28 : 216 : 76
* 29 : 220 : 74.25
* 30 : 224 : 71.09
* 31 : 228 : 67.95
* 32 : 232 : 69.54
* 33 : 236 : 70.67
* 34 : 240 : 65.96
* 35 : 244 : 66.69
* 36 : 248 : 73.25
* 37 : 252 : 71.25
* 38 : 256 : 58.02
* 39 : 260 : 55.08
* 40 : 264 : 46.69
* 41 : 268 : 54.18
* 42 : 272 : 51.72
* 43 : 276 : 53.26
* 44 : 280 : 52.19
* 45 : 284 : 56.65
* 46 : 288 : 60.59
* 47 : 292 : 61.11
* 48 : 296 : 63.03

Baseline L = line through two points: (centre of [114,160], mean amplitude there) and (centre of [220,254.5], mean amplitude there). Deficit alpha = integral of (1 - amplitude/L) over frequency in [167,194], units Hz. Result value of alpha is 2.64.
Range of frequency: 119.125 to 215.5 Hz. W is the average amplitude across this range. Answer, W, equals 67.8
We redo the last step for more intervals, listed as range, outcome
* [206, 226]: 74.6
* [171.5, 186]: 62.7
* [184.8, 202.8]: 62.1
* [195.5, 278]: 65.5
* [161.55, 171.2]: 69.3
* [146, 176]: 67.2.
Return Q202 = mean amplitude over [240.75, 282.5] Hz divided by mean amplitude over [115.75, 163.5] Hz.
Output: 0.84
